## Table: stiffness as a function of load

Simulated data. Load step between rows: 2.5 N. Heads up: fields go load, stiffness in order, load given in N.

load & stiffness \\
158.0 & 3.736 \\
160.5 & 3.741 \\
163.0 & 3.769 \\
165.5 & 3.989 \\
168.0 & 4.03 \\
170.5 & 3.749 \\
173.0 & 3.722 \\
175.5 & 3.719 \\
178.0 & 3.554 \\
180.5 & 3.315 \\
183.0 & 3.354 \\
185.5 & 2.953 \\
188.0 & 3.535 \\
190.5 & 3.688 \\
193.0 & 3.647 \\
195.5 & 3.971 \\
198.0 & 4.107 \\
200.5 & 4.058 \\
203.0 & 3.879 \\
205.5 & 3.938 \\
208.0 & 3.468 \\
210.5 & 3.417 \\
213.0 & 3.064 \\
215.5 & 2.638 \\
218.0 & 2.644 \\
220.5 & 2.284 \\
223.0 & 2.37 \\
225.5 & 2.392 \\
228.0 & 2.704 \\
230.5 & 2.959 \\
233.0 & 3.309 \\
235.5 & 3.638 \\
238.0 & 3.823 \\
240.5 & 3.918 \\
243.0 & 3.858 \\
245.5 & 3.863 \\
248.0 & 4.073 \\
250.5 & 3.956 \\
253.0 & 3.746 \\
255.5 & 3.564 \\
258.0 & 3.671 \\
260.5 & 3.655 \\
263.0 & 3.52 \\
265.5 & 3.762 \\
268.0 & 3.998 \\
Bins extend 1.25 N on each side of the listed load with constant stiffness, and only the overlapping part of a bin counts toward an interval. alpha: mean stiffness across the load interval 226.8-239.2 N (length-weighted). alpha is 3.29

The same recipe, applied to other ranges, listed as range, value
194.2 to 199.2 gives 4.03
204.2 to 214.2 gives 3.48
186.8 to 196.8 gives 3.71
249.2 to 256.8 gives 3.76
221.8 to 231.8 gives 2.61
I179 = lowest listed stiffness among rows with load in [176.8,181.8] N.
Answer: 3.315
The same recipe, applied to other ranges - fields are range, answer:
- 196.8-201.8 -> 4.058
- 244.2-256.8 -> 3.564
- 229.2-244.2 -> 2.959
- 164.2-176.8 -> 3.719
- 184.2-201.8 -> 2.953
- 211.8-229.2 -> 2.284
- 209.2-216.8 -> 2.638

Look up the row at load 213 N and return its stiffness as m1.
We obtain 3.064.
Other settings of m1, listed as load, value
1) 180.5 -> 3.315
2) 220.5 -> 2.284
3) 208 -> 3.468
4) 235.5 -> 3.638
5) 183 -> 3.354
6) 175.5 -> 3.719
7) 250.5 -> 3.956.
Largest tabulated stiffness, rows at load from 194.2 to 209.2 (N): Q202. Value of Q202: 4.107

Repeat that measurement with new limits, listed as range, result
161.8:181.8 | 4.03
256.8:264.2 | 3.671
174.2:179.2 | 3.719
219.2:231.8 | 2.959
